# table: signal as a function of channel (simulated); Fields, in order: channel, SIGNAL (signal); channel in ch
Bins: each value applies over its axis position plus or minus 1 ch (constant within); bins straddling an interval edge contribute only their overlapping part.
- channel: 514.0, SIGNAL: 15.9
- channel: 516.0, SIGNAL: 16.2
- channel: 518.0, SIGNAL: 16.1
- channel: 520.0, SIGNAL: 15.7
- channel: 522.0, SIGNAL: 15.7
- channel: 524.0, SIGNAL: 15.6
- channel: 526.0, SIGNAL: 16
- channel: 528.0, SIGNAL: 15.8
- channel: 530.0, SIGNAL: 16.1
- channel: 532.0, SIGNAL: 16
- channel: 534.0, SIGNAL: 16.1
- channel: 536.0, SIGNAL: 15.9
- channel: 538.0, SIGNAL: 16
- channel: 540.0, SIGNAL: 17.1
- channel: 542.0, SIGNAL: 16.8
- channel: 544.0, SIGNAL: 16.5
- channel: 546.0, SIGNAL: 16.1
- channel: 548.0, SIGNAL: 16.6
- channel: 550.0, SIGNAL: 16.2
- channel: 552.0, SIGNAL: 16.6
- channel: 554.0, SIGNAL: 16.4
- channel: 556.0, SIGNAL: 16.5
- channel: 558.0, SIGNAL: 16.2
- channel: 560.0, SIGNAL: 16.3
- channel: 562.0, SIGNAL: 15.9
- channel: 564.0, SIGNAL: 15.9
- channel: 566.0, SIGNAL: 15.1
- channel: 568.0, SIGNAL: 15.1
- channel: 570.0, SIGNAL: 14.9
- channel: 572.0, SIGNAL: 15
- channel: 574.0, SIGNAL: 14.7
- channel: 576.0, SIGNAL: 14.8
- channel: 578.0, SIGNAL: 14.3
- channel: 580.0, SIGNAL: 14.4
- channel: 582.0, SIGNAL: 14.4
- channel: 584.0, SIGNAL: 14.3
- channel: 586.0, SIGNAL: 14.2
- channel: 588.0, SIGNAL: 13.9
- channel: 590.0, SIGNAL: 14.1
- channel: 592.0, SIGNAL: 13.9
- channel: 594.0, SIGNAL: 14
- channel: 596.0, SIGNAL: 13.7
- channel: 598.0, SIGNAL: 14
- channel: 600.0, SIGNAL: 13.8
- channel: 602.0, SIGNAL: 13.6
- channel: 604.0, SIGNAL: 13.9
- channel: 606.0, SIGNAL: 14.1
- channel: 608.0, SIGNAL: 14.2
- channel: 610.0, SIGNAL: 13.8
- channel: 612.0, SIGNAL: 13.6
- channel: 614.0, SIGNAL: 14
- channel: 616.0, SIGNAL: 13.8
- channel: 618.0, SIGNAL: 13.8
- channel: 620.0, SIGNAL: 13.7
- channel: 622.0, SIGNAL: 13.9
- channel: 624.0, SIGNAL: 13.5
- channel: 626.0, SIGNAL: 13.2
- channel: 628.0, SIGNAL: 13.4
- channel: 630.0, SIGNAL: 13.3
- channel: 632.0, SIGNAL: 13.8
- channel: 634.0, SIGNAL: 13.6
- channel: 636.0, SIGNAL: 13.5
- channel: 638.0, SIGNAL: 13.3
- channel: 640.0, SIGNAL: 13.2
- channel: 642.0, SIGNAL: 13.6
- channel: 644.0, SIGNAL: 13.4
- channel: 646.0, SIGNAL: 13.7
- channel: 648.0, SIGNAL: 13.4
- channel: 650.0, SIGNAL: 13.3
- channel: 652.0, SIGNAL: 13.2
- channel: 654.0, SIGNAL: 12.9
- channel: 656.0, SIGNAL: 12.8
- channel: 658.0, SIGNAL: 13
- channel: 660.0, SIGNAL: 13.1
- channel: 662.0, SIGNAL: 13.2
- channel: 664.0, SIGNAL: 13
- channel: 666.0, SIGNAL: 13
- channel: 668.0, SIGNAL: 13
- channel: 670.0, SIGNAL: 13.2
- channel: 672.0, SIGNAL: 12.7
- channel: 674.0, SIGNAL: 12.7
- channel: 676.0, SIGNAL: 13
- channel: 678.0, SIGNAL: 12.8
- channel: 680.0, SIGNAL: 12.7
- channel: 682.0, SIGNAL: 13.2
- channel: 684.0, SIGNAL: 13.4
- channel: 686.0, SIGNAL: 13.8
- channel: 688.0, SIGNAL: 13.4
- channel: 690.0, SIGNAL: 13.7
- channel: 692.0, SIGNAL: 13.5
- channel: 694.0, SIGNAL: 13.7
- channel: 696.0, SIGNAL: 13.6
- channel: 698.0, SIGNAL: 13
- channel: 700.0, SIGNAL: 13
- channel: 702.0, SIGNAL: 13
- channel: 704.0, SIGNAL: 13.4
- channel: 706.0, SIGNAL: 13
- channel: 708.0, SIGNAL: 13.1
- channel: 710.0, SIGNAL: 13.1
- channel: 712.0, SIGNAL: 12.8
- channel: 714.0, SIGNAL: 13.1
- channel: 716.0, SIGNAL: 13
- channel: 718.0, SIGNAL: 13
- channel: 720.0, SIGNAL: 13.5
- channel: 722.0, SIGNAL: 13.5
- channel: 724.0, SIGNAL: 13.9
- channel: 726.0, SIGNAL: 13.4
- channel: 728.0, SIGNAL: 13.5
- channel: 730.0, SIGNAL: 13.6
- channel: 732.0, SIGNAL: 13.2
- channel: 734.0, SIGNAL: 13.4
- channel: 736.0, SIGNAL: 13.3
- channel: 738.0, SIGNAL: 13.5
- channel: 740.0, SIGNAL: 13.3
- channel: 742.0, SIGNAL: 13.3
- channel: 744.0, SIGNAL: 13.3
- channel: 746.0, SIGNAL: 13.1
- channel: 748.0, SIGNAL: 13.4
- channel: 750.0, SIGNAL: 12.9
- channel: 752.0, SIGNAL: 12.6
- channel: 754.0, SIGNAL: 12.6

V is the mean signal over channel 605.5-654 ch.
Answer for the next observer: 13.6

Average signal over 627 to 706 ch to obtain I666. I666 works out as 13.2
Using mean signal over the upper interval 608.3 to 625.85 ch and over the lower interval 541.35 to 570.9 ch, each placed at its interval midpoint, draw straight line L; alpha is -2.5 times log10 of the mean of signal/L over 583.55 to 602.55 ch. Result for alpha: 0.054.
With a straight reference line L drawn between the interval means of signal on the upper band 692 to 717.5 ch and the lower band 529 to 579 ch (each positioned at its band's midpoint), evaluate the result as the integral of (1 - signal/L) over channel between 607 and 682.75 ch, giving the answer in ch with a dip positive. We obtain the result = 4.8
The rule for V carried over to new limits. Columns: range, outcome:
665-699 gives 13.2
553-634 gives 14.4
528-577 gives 15.9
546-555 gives 16.4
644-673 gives 13.1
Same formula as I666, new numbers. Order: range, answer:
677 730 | 13.3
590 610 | 13.9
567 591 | 14.5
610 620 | 13.8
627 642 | 13.5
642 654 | 13.4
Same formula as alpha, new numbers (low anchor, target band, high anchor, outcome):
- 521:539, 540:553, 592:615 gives -0.07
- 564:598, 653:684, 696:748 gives 0.06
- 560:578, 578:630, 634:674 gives 0.04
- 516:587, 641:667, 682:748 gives 0.08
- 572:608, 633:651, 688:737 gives 0.03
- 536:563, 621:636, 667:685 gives 0.06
